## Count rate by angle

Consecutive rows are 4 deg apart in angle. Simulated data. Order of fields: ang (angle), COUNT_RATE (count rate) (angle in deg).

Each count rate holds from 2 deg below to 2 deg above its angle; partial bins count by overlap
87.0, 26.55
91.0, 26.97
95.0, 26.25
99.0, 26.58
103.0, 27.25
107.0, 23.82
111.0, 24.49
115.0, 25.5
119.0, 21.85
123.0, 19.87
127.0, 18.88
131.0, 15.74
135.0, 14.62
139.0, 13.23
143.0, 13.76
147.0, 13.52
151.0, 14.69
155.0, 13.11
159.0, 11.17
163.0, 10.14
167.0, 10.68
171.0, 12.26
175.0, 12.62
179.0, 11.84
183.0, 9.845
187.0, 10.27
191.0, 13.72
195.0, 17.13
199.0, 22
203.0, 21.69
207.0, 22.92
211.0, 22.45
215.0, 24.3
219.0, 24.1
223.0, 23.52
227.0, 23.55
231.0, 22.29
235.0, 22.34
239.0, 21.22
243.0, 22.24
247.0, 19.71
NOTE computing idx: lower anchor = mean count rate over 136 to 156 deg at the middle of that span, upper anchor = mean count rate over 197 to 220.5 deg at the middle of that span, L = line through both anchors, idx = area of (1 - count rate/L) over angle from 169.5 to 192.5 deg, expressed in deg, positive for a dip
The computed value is 8.7 deg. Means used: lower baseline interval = 13.7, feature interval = 11.7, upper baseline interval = 22.9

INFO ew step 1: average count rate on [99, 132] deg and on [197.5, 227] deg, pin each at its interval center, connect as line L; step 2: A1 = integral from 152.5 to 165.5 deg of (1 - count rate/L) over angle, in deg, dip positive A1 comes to 6.41 deg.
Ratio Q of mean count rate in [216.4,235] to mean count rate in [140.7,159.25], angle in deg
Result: 1.7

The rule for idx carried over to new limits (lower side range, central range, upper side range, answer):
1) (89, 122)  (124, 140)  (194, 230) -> 5.55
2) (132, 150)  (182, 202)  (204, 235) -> 4.92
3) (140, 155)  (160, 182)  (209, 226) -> 7.31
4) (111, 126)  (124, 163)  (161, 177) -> 6.29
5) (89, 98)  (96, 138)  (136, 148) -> -2.74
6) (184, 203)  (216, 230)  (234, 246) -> -2.87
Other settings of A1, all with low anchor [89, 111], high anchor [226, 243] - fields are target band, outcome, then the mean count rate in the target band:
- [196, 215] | 0.71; 22.2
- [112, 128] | 2.26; 21.9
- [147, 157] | 4.38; 13.8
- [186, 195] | 3.89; 13.3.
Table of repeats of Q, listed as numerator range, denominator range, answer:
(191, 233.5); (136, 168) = 1.74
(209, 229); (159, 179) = 2.06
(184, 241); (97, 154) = 1.06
